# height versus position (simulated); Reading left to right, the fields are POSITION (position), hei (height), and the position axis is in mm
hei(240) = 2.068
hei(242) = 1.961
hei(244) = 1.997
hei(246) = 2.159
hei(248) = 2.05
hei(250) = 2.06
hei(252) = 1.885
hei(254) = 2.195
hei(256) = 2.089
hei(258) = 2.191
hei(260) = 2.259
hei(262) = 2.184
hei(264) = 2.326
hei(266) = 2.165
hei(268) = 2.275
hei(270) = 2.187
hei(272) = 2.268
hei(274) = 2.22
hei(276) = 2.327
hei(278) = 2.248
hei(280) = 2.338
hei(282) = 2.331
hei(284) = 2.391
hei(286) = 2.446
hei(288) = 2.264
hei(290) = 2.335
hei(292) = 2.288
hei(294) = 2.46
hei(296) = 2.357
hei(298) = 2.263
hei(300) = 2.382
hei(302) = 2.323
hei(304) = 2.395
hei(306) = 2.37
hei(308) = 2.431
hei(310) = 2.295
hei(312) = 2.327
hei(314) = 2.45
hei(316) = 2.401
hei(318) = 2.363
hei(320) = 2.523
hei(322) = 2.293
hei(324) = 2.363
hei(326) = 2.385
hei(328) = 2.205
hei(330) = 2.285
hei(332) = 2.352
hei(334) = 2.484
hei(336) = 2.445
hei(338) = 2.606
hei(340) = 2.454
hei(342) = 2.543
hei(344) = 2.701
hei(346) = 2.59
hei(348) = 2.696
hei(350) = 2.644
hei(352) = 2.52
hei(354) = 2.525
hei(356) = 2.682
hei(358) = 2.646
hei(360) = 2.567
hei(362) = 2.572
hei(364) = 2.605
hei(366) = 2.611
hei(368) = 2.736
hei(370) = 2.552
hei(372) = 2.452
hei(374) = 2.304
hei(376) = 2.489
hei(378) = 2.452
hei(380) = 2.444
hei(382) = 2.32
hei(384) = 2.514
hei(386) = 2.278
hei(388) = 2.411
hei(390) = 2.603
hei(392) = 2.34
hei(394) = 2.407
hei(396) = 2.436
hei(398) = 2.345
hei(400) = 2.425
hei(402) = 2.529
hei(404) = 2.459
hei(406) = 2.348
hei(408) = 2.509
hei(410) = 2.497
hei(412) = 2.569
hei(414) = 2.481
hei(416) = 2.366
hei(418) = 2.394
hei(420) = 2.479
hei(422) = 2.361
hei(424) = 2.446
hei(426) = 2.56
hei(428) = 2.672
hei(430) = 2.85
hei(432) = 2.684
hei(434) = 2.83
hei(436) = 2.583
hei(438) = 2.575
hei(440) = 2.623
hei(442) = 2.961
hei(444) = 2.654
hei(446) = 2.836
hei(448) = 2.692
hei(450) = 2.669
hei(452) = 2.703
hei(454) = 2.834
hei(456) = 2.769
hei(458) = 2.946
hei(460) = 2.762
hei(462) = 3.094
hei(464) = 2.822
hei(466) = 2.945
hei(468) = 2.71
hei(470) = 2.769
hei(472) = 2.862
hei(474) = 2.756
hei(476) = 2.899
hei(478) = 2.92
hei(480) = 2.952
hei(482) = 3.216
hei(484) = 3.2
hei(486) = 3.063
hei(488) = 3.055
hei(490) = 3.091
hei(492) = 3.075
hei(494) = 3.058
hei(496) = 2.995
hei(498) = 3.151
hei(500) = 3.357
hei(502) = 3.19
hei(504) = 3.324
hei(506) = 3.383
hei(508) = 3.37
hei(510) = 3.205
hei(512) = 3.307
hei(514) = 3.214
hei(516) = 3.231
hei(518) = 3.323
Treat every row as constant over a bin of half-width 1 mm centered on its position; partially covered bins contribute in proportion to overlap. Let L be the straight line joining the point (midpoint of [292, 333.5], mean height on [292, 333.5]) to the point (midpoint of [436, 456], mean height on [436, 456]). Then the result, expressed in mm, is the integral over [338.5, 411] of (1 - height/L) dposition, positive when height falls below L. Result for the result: 0.6 mm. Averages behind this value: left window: 2.36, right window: 2.72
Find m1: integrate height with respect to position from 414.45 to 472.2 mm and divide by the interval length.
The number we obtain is 2.7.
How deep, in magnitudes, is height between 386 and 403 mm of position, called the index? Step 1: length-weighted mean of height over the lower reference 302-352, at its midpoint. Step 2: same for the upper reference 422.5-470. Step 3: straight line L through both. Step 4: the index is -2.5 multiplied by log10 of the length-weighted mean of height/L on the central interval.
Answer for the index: 0.08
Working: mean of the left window 2.44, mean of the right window 2.75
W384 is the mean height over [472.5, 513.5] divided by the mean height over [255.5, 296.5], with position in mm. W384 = 1.4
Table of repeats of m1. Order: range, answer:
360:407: 2.46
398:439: 2.53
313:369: 2.51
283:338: 2.37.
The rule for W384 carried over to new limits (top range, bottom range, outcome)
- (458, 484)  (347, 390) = 1.15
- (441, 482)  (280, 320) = 1.20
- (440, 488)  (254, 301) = 1.26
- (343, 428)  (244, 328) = 1.09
